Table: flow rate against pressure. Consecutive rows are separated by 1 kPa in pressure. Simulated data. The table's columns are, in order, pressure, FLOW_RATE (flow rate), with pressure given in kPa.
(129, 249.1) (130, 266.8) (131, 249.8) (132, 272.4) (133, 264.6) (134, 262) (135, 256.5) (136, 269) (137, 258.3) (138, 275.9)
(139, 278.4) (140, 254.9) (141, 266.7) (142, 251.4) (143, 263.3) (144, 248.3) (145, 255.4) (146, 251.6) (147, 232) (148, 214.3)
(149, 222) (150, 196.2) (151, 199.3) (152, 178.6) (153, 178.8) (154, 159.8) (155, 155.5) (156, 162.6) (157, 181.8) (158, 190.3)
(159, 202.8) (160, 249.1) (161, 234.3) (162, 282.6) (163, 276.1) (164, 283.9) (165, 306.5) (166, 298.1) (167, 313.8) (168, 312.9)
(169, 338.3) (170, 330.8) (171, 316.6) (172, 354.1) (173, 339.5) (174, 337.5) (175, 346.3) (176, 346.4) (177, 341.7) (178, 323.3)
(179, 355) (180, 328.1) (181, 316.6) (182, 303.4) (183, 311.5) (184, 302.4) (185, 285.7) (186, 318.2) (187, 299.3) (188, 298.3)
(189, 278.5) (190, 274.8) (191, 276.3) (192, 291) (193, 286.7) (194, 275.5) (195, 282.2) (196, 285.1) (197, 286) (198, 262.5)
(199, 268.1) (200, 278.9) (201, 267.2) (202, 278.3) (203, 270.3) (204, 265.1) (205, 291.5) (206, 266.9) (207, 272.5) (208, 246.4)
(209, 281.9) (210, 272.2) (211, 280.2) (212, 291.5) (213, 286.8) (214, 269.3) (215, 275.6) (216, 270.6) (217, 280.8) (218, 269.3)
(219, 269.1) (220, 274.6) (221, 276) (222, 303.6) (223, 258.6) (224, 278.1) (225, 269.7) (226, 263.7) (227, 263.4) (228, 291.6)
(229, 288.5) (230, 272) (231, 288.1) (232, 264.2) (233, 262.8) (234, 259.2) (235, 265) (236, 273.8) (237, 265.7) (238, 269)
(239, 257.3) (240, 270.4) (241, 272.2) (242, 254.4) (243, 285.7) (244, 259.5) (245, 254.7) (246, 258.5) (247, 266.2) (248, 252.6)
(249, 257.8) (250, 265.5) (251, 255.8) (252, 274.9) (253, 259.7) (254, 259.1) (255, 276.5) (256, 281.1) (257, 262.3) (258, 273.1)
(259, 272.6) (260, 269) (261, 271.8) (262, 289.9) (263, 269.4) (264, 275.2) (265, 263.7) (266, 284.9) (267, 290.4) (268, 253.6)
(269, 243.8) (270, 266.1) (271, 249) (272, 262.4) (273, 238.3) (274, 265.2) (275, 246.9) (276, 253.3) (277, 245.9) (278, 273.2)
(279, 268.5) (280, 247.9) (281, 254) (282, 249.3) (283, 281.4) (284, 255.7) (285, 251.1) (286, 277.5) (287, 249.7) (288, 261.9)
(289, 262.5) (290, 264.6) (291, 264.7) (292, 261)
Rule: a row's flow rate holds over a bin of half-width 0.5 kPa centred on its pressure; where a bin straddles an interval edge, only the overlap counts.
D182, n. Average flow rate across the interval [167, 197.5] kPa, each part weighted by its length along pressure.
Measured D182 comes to 311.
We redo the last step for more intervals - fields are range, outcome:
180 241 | 279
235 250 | 264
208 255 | 270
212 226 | 276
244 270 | 267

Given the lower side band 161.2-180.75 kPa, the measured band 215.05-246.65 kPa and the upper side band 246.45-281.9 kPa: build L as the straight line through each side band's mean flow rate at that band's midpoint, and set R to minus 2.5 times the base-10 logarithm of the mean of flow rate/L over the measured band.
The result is 0.053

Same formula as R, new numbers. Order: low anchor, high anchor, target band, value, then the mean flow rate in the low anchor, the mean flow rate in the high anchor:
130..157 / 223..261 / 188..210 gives -0.095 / 233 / 268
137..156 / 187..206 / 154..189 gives -0.148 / 226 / 279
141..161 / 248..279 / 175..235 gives -0.201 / 212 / 265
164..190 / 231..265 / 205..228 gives 0.059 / 319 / 267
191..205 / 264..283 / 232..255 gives 0.011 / 277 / 260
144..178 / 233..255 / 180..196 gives -0.126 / 261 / 264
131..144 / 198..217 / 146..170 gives 0.133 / 263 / 274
